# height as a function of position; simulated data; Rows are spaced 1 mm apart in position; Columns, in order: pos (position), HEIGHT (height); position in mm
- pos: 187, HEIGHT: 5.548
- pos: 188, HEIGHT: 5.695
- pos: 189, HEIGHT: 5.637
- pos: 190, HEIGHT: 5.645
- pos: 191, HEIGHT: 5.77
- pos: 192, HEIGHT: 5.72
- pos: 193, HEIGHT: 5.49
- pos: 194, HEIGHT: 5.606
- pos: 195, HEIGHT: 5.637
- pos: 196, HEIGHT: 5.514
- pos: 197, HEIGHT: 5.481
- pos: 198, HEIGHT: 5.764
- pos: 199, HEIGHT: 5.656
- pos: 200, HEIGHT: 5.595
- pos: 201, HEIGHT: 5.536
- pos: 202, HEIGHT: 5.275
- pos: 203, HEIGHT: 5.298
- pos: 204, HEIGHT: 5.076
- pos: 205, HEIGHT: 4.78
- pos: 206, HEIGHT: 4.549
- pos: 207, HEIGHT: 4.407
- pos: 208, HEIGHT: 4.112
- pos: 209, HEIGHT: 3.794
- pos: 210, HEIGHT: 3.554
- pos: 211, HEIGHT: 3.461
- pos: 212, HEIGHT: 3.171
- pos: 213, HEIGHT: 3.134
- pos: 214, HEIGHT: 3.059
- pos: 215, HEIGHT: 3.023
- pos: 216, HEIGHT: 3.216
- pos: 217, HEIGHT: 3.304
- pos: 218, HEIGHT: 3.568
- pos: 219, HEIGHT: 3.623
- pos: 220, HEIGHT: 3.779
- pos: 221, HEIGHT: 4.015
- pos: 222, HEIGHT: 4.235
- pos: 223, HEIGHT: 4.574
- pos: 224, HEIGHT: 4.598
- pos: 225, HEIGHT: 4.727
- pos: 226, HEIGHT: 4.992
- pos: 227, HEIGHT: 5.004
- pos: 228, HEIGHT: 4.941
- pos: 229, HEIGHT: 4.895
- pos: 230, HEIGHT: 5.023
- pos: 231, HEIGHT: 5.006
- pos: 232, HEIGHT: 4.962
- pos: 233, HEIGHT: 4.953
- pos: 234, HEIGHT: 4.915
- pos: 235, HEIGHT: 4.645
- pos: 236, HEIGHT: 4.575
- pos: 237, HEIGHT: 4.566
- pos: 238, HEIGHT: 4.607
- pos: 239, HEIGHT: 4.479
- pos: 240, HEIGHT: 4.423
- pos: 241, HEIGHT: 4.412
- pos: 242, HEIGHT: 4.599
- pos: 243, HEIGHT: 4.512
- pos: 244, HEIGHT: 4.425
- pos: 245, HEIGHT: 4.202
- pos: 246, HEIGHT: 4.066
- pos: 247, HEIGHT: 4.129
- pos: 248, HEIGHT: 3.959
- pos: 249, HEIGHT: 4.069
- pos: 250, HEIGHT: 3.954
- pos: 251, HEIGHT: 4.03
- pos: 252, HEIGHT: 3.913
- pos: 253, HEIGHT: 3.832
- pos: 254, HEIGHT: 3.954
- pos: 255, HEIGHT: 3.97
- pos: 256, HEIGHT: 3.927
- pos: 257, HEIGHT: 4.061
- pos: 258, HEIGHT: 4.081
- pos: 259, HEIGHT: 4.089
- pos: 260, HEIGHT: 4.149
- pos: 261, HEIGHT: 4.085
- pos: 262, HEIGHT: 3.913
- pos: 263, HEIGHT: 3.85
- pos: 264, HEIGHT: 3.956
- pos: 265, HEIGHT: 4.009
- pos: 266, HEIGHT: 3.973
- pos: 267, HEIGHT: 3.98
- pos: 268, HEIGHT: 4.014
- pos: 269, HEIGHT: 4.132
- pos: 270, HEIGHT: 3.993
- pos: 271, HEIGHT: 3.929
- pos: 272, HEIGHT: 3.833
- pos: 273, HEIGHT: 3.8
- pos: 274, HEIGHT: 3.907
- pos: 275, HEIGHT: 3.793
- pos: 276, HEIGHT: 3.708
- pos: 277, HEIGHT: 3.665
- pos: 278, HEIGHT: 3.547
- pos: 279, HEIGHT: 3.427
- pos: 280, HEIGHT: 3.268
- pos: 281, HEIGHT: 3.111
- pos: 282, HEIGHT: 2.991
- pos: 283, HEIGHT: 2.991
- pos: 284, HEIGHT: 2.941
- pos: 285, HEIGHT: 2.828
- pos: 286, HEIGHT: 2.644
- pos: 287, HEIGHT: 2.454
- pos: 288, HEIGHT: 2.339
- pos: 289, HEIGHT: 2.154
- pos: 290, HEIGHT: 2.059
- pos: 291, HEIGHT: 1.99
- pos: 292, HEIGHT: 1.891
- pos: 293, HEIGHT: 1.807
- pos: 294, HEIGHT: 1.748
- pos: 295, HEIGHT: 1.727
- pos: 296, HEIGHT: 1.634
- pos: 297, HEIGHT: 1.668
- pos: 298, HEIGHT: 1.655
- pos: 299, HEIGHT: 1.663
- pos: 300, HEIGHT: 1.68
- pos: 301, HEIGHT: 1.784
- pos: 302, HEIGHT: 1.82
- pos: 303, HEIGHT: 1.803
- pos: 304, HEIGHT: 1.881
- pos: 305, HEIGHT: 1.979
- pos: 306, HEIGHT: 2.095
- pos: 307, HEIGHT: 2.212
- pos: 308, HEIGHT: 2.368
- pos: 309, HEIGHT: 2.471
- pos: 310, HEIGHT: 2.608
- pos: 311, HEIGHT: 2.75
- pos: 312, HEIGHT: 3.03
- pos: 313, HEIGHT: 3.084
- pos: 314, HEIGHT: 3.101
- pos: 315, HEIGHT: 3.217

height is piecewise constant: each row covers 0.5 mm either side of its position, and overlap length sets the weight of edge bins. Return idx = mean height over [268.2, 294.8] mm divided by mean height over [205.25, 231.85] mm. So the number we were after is 0.74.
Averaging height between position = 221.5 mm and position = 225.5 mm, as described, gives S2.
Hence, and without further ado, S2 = 4.53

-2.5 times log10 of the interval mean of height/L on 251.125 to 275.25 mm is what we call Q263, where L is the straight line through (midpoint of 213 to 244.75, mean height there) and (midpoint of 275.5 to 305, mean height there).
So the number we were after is -0.22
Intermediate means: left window 4.36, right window 2.37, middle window 3.97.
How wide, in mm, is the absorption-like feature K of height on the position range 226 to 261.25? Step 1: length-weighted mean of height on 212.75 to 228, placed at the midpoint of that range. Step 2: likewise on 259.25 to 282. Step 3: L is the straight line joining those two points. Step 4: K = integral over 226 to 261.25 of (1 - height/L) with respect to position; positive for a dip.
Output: -4.5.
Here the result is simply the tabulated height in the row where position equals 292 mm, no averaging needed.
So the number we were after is 1.891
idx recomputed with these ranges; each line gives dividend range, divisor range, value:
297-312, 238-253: 0.49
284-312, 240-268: 0.51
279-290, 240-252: 0.66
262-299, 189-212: 0.60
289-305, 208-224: 0.50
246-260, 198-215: 0.91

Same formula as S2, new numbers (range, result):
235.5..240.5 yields 4.53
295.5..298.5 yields 1.65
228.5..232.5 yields 4.97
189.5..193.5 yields 5.66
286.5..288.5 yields 2.4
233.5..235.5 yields 4.78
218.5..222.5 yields 3.91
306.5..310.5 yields 2.41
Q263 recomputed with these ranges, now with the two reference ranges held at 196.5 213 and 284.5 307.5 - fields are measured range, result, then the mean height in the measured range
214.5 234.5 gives -0.08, 4.37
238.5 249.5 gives -0.22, 4.3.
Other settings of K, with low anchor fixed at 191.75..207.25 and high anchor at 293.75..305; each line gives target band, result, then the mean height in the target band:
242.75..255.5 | -1.84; 4.07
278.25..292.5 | -2.50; 2.66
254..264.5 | -2.69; 4.01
